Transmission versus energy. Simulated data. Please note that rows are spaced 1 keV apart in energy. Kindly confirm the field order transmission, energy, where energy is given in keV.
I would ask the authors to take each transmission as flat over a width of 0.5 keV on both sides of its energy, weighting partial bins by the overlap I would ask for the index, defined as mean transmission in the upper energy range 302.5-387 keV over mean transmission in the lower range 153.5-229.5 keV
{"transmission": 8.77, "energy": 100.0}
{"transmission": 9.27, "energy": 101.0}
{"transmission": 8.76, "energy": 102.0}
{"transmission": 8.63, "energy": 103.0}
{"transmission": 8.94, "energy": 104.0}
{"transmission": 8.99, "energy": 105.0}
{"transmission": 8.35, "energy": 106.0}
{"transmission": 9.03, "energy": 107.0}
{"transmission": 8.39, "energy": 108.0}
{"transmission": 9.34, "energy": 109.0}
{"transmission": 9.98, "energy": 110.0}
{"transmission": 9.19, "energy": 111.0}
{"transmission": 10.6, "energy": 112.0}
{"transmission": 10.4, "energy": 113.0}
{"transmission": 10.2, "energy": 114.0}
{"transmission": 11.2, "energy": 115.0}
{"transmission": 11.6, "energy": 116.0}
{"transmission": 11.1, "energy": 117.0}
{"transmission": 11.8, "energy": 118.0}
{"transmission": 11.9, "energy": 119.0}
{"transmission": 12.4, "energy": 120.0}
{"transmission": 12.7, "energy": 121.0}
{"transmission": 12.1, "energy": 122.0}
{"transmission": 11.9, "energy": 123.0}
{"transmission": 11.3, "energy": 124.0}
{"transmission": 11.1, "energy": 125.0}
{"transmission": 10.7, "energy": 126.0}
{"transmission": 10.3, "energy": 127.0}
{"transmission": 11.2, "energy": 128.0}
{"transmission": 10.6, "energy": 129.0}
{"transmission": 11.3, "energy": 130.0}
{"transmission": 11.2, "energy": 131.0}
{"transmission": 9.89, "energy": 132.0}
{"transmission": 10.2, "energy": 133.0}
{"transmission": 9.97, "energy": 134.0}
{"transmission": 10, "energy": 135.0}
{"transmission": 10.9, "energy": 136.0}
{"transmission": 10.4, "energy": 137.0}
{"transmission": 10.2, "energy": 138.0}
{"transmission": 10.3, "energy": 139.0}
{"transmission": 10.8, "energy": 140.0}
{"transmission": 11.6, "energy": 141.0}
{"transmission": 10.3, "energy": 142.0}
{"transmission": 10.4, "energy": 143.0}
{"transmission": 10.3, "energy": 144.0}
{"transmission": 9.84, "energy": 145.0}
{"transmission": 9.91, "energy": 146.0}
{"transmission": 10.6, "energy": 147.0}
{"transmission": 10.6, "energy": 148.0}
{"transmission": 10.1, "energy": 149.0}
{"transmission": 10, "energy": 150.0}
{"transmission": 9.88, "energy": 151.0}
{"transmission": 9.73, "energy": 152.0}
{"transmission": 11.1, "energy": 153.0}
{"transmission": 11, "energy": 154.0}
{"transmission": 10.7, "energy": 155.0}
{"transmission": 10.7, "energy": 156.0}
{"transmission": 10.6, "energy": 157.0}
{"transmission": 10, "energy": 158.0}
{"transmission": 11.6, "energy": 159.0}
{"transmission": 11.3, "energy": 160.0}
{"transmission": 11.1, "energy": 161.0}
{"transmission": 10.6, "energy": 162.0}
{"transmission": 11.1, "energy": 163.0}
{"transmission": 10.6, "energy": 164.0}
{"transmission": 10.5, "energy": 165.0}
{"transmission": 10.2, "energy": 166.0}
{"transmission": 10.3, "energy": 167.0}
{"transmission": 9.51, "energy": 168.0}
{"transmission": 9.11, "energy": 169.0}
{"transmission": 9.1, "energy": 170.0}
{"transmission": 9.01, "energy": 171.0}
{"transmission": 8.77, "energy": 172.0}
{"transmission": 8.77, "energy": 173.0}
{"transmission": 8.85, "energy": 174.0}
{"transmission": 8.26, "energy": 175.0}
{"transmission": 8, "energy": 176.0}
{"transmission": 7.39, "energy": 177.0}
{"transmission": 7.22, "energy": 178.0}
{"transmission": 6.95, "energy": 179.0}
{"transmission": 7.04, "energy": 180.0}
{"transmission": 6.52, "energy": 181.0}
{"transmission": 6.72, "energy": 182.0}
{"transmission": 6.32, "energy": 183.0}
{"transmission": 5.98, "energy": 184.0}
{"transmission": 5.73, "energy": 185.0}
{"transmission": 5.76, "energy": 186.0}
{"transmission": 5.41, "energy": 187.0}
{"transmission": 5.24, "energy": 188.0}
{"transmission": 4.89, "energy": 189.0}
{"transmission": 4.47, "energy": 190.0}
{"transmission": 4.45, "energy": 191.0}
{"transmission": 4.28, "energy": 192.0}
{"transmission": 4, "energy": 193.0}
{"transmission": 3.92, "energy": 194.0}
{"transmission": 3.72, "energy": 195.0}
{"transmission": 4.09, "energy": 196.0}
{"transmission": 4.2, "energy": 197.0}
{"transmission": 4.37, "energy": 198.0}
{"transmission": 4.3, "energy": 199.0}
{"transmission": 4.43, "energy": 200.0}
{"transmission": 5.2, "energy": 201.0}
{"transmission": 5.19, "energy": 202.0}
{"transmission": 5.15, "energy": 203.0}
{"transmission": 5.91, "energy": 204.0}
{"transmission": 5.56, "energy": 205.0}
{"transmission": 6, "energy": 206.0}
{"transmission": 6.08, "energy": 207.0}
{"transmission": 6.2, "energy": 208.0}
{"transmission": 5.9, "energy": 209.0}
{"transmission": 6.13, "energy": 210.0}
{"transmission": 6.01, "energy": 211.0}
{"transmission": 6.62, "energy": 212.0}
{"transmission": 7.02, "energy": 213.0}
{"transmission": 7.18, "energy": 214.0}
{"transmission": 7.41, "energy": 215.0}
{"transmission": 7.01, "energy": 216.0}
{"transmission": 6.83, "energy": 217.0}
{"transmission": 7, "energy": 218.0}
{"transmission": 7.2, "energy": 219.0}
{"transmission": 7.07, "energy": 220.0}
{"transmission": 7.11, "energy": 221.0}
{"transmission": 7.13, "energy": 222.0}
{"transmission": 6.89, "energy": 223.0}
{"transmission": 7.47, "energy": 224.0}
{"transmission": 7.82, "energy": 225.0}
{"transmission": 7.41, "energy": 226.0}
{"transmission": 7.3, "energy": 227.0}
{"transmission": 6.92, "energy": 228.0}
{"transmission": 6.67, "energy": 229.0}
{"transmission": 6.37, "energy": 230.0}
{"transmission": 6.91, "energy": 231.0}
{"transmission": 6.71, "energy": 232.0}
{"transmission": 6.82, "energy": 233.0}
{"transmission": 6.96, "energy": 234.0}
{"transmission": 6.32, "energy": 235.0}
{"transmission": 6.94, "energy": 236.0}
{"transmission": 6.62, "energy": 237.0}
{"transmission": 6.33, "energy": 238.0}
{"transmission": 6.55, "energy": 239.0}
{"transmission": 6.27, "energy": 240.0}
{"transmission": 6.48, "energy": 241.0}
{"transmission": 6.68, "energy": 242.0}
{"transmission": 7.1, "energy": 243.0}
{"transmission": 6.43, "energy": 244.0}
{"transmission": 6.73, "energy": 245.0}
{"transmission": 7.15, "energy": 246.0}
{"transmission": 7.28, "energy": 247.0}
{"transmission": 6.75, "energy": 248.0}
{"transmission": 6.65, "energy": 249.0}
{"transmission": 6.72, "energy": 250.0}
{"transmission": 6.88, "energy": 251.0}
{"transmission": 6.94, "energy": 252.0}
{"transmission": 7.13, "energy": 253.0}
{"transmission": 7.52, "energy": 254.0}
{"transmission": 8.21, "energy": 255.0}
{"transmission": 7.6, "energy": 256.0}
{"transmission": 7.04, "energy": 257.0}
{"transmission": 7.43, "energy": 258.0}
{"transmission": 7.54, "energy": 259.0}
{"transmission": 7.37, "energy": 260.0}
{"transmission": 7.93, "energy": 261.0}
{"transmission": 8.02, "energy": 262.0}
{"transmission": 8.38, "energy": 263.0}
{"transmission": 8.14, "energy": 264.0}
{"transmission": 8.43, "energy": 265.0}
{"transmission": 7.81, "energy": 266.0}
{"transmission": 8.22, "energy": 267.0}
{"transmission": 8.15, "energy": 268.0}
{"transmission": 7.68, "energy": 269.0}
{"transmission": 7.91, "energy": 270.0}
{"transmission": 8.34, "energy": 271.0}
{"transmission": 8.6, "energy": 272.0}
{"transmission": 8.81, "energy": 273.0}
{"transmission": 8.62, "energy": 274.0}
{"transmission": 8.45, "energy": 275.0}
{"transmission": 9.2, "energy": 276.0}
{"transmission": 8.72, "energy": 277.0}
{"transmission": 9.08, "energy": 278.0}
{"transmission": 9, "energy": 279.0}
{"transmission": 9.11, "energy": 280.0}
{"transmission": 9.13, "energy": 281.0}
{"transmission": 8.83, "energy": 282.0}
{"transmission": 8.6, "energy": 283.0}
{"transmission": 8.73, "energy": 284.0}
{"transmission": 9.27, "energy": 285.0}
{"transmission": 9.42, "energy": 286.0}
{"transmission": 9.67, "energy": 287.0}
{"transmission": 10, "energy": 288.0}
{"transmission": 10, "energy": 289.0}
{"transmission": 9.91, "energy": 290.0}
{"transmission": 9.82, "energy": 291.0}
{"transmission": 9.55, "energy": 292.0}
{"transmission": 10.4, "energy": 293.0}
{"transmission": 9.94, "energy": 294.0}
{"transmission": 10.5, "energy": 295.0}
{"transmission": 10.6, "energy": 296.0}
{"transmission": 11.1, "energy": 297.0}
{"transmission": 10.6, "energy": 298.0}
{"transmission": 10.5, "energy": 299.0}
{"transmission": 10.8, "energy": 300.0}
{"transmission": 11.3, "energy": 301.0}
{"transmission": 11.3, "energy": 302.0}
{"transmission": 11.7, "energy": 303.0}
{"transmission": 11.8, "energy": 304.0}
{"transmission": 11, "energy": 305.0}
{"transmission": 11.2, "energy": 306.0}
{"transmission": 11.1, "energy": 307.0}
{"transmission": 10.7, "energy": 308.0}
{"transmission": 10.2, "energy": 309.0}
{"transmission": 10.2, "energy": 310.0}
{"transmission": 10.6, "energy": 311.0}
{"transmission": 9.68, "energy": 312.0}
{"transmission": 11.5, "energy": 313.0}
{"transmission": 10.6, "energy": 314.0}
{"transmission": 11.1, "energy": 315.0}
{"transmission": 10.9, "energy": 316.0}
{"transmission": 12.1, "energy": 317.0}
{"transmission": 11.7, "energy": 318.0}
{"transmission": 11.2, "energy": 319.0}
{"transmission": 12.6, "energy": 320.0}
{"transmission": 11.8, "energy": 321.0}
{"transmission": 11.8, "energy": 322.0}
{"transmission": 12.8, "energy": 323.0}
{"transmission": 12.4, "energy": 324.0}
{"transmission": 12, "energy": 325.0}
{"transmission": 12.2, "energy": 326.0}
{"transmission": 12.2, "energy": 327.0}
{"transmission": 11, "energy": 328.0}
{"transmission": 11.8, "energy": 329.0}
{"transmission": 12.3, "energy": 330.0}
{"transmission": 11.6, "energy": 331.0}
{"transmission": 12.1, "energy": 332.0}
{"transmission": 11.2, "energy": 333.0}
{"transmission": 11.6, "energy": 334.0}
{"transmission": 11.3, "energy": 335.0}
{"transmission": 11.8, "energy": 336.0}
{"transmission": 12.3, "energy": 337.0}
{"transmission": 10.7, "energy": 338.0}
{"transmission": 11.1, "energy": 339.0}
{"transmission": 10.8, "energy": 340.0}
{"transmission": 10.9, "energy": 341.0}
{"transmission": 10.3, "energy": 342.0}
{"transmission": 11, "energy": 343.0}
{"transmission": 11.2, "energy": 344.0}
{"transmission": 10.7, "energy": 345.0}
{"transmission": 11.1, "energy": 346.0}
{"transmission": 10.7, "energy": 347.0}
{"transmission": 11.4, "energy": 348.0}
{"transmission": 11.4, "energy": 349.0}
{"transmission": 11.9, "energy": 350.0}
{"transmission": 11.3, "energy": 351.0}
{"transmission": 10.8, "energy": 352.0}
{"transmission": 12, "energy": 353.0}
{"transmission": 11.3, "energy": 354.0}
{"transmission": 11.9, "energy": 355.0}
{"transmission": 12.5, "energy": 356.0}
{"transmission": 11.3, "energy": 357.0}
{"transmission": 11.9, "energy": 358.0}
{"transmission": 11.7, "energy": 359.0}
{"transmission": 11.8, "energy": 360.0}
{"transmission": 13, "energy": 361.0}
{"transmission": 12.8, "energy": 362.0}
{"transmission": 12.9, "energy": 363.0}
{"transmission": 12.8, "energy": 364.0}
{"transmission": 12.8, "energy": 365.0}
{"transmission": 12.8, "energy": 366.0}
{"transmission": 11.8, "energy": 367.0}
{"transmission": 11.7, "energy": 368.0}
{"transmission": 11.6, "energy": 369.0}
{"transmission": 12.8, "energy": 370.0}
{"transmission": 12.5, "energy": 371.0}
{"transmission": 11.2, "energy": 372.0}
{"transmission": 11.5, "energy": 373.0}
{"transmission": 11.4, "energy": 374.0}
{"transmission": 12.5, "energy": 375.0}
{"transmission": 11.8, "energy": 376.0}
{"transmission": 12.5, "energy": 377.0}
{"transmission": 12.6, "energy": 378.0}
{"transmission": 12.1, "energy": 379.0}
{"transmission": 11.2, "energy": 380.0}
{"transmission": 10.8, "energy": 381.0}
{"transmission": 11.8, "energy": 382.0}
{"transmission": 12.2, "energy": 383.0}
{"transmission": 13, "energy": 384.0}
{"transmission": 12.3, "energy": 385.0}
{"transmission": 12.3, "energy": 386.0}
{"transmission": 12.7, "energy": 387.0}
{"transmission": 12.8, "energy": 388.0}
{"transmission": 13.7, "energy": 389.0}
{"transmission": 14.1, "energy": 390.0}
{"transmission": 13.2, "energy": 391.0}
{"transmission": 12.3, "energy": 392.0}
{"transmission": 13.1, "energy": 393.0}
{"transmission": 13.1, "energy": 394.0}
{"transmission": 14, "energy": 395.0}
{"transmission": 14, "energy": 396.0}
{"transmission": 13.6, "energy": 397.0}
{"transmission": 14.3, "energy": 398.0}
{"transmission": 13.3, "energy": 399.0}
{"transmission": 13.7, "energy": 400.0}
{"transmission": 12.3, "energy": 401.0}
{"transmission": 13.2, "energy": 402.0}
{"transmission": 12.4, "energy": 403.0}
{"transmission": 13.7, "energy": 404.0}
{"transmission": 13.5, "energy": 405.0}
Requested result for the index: 1.6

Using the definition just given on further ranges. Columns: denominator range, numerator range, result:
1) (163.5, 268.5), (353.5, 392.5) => 1.79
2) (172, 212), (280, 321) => 1.81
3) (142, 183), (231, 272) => 0.76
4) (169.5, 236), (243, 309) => 1.40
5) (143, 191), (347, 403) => 1.40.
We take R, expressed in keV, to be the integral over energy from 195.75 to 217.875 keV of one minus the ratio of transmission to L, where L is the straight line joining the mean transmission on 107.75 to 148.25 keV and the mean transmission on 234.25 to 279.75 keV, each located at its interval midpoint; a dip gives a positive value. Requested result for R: 7.5 keV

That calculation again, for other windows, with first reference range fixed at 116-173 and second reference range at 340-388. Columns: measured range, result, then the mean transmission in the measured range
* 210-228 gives 6.5 keV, 7.06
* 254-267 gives 4.0 keV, 7.83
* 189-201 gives 7.3 keV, 4.27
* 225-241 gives 6.3 keV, 6.77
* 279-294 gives 2.6 keV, 9.46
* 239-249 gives 4.0 keV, 6.75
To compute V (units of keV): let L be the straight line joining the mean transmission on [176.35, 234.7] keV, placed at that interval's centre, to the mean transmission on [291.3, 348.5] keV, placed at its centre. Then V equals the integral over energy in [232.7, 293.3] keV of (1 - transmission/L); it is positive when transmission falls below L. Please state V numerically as 5.0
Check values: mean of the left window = 6.08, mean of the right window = 11.2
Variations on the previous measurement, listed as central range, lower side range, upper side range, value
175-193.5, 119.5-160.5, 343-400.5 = 8.46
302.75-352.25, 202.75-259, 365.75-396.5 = -4.53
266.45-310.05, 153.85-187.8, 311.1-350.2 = 4.23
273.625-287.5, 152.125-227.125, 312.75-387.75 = 1.19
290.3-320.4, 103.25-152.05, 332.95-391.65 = 1.79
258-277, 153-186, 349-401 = 4.37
